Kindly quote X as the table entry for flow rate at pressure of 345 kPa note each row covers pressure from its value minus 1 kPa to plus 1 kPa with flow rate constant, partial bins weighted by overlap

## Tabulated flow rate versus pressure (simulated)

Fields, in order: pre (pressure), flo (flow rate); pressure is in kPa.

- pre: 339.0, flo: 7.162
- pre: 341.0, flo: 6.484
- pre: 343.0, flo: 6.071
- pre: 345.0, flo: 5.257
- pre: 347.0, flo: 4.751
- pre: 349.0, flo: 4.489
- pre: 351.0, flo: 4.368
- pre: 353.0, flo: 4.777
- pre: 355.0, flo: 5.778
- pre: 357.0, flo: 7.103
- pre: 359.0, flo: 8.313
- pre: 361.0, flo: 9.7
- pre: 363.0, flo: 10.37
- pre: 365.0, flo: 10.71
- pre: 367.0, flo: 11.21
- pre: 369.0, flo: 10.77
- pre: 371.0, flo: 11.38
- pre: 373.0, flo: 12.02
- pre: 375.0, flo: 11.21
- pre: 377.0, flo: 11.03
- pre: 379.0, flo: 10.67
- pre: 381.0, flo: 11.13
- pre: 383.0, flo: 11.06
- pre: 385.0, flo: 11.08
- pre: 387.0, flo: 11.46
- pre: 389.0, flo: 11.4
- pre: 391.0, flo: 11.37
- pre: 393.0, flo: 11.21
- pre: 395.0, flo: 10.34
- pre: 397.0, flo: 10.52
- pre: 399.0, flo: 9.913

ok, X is 5.257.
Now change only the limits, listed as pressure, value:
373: 12.02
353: 4.777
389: 11.4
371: 11.38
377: 11.03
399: 9.913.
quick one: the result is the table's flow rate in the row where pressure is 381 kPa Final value 11.13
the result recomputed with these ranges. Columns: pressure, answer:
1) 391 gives 11.37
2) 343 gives 6.071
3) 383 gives 11.06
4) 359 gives 8.313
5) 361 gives 9.7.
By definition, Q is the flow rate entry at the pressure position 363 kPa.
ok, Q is 10.37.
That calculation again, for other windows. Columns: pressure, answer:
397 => 10.52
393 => 11.21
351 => 4.368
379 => 10.67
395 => 10.34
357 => 7.103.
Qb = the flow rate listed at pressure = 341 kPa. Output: 6.484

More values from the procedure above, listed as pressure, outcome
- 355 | 5.778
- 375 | 11.21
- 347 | 4.751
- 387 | 11.46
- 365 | 10.71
